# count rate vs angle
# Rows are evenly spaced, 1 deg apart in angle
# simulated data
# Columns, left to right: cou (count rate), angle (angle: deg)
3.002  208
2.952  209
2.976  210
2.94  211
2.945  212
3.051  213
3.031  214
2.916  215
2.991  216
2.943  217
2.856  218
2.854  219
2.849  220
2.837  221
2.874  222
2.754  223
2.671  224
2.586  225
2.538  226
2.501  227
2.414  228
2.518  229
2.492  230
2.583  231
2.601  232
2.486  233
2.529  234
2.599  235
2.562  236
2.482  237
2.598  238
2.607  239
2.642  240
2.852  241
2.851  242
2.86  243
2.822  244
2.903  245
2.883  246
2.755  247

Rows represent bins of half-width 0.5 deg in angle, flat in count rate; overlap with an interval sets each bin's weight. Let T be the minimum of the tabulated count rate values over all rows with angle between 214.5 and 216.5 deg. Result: 2.916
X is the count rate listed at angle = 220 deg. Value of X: 2.849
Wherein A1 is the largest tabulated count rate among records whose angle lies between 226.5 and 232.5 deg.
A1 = 2.601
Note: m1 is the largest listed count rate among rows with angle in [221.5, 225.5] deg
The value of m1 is 2.874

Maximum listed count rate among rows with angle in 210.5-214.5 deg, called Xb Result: 3.051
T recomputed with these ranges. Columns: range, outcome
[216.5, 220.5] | 2.849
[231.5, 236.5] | 2.486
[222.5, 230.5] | 2.414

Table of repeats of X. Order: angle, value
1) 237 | 2.482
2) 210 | 2.976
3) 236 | 2.562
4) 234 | 2.529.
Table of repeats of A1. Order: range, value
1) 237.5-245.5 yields 2.903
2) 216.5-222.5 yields 2.943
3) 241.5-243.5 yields 2.86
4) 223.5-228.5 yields 2.671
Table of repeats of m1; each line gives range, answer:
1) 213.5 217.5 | 3.031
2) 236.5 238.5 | 2.598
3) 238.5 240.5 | 2.642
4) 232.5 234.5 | 2.529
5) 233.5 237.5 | 2.599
